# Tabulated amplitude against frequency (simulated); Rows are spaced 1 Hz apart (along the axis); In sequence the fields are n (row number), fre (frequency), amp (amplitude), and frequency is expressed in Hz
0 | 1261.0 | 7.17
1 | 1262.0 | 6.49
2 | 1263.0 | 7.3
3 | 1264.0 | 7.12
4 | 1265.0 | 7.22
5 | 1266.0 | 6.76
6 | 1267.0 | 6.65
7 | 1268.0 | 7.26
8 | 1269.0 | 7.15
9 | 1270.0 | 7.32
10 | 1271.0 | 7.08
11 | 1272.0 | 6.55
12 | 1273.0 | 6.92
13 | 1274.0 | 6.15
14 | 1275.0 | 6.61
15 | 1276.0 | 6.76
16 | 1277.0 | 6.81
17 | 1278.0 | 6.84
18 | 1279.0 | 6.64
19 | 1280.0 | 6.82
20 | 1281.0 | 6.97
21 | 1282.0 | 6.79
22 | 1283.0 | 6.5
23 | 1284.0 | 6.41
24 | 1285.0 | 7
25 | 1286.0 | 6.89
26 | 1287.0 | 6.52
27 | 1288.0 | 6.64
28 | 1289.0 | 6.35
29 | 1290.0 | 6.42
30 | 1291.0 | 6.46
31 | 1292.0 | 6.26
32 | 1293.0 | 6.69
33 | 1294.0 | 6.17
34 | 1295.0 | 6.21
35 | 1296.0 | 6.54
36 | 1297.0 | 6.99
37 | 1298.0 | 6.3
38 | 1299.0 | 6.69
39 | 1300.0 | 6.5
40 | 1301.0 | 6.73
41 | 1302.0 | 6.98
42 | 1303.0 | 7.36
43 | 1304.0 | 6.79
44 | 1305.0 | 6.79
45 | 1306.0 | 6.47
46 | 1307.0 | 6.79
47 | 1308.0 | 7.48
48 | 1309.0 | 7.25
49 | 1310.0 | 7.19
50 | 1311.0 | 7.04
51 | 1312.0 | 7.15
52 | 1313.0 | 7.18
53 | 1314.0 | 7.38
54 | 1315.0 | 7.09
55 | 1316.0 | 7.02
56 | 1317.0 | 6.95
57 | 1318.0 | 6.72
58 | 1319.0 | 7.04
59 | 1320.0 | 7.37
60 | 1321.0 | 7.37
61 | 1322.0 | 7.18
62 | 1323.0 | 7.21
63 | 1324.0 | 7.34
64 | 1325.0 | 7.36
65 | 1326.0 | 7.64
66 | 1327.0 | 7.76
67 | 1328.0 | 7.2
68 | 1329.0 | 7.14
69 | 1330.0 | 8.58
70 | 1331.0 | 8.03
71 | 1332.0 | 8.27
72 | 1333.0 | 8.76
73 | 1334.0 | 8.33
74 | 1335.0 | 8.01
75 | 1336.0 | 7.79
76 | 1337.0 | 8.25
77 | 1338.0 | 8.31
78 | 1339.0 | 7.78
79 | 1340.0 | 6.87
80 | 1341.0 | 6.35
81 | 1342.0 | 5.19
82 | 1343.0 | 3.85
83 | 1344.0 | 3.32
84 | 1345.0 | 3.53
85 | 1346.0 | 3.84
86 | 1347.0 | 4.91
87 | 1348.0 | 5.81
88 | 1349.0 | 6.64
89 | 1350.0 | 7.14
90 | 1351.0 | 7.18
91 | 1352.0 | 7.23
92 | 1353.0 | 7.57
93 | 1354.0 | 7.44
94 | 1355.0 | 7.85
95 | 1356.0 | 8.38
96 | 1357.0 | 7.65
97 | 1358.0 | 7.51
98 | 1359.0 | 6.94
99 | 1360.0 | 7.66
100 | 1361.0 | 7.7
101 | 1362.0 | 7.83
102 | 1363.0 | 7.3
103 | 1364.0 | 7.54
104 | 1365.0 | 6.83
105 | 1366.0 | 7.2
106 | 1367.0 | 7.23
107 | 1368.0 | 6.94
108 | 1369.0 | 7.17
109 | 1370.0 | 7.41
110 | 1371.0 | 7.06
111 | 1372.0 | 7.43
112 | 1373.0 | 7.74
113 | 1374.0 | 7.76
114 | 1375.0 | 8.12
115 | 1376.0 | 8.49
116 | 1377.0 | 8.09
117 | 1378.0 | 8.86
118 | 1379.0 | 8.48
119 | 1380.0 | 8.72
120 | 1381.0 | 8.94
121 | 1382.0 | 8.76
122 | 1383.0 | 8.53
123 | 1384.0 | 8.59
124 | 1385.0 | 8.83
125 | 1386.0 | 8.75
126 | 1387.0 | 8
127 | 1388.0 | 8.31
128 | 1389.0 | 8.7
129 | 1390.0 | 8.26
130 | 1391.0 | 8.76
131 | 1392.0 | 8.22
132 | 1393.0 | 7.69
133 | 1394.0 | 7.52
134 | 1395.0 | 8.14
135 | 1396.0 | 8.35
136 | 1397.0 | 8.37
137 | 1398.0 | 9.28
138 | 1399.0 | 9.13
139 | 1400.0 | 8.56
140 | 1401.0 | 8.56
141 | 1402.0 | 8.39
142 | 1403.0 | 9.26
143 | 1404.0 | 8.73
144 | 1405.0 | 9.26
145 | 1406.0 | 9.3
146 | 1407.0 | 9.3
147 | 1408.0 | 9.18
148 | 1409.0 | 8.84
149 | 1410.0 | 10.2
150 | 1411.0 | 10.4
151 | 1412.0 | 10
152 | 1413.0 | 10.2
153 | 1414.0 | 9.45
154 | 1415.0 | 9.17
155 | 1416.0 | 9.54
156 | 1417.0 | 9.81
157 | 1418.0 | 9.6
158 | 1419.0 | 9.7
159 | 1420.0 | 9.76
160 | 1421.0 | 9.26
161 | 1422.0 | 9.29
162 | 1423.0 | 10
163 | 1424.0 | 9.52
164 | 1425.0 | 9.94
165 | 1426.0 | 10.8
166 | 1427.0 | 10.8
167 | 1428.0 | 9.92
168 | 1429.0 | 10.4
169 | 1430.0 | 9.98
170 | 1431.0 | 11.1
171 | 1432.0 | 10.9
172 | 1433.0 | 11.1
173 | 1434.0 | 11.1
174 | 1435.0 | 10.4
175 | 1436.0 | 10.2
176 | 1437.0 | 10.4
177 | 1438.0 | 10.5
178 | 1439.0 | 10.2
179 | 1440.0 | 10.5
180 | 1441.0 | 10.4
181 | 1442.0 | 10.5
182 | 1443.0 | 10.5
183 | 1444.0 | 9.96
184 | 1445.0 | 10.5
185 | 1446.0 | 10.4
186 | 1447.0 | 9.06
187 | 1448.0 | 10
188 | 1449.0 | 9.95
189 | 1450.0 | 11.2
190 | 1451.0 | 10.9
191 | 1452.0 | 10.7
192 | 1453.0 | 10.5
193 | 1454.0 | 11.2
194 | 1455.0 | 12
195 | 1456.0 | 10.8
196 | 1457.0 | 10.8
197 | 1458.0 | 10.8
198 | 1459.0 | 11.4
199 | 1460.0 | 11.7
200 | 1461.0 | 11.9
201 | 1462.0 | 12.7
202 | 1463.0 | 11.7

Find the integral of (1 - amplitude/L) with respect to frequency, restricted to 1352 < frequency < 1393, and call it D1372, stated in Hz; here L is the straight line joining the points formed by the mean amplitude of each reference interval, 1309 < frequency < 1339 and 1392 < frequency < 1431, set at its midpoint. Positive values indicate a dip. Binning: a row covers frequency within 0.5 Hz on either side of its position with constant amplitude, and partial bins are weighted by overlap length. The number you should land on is 3.0 Hz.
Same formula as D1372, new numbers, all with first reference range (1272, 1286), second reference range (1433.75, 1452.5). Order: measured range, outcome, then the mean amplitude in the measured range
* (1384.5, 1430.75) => 1.84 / 9.22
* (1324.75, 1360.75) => 4.94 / 7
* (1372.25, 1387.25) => 0.89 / 8.43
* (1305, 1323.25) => 0.97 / 7.09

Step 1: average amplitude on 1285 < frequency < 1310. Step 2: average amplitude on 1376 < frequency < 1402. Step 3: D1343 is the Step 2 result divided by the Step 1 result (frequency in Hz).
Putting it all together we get 1.3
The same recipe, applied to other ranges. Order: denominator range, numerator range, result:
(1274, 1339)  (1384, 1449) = 1.35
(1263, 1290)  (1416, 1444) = 1.50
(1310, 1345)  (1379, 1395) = 1.18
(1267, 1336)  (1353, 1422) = 1.20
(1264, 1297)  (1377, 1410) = 1.29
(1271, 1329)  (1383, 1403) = 1.23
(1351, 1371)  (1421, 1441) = 1.39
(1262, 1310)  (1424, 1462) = 1.57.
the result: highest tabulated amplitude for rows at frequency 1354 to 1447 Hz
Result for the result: 11.1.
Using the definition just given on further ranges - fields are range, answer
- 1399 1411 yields 10.4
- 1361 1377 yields 8.49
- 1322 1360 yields 8.76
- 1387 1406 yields 9.3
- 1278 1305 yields 7.36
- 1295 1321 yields 7.48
